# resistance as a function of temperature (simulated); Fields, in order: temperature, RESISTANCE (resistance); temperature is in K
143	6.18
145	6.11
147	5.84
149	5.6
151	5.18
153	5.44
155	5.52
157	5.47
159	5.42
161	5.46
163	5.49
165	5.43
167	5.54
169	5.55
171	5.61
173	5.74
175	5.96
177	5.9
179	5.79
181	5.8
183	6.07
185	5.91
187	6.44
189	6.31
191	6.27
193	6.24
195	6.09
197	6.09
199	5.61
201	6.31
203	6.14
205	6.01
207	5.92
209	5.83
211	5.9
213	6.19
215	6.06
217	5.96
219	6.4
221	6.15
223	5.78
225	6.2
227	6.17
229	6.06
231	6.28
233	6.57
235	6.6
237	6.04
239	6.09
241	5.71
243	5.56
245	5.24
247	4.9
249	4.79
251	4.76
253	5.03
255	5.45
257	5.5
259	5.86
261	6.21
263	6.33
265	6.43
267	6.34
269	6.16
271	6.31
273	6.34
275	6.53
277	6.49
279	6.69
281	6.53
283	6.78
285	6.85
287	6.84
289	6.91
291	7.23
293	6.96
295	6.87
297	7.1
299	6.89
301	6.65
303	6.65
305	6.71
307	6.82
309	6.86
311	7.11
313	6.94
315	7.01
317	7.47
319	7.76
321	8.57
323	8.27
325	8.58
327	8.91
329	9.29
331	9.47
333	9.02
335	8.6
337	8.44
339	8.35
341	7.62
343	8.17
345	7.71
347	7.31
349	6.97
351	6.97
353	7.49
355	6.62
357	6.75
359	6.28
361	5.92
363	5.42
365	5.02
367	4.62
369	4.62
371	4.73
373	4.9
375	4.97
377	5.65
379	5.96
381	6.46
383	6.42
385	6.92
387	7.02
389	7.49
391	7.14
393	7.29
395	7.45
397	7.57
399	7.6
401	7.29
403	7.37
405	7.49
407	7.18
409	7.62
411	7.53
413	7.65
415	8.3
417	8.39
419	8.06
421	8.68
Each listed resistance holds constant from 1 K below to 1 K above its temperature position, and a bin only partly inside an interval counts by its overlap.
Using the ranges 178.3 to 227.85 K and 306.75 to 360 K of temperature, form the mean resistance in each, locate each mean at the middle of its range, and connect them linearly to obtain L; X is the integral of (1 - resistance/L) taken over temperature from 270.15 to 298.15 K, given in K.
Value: 1.5 K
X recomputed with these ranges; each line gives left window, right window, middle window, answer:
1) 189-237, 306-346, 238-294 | 7.5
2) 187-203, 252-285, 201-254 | 2.6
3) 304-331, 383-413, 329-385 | 6.2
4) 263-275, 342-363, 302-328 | -3.3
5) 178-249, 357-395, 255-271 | -0.2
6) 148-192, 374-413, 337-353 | -2.2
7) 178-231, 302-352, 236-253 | 3.3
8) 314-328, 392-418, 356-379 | 7.2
